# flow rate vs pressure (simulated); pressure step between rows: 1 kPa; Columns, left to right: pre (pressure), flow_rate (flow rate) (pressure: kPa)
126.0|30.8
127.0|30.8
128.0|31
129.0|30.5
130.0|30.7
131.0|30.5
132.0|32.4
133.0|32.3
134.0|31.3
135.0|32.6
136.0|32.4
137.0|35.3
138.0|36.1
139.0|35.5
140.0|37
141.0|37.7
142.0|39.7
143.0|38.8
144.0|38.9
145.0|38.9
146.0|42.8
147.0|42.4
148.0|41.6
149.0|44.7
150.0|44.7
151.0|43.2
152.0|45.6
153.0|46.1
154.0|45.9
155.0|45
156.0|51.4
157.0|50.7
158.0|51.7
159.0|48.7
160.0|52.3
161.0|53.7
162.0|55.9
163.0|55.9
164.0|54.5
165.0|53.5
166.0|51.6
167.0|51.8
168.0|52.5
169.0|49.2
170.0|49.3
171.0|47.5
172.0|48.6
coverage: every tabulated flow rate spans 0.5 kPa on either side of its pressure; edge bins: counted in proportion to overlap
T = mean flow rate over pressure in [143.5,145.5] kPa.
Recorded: 38.9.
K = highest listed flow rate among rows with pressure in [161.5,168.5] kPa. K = 55.9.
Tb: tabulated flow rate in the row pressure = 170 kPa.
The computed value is 49.3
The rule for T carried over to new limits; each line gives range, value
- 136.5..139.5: 35.6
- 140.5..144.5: 38.8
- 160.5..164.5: 55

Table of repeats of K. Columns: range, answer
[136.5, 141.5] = 37.7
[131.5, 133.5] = 32.4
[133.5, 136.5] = 32.6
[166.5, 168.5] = 52.5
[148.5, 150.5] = 44.7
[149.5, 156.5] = 51.4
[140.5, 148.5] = 42.8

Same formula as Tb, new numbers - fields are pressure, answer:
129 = 30.5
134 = 31.3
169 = 49.2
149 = 44.7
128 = 31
